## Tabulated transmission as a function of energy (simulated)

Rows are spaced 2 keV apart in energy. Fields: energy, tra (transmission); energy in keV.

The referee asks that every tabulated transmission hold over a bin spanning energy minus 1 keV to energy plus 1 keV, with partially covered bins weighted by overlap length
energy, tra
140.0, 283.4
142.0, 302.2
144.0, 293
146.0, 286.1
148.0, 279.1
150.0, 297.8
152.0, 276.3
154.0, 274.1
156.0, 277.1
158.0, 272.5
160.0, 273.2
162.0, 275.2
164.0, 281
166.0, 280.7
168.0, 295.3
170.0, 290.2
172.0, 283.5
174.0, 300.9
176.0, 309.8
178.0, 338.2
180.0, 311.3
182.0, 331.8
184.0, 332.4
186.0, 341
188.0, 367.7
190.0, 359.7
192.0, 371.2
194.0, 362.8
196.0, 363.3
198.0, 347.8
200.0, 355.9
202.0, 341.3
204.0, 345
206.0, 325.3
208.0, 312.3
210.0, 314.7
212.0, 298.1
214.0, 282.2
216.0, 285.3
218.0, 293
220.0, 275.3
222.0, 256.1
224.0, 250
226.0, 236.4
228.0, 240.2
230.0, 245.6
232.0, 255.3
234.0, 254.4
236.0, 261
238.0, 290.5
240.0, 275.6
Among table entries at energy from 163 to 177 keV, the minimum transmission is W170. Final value 280.7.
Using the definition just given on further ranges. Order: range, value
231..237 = 254.4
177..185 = 311.3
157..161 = 272.5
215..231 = 236.4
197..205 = 341.3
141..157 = 274.1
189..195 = 359.7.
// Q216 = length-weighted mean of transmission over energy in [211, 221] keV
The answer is 287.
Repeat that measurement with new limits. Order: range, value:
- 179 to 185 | 325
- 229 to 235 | 252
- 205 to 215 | 307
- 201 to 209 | 331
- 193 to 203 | 354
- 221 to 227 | 248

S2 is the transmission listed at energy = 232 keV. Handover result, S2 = 255.3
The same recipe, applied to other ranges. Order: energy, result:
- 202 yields 341.3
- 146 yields 286.1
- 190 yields 359.7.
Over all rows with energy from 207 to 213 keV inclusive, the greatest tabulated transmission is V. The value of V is 314.7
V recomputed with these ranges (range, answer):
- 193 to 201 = 363.3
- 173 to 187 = 341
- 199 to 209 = 355.9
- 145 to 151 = 297.8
